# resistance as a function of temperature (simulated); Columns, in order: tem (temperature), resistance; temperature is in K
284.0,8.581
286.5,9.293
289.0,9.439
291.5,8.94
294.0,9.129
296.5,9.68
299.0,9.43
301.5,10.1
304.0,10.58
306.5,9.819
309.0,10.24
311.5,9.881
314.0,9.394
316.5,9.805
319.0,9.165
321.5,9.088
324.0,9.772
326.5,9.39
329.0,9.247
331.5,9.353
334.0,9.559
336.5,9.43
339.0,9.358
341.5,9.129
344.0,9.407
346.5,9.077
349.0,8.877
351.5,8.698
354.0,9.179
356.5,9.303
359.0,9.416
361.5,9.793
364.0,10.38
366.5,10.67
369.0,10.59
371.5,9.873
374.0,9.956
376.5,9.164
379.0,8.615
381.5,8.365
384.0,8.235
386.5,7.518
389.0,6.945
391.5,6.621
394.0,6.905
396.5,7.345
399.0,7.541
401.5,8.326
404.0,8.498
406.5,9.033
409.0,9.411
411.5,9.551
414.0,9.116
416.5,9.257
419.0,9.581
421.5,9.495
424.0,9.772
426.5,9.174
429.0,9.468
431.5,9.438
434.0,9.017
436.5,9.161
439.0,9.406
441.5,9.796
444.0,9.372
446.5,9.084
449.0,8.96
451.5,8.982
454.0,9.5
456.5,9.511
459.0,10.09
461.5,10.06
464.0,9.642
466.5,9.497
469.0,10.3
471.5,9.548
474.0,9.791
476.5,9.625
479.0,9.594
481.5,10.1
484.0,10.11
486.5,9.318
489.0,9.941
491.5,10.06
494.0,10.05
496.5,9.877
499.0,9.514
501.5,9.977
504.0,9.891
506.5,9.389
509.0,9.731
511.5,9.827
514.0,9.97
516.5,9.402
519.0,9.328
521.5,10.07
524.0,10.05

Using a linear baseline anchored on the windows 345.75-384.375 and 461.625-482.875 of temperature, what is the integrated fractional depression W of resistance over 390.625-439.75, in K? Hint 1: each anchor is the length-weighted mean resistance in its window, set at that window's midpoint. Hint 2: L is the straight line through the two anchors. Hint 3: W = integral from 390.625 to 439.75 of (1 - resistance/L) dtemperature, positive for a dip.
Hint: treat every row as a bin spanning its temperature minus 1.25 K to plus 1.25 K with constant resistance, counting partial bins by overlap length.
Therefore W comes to 4.0 K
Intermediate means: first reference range 9.42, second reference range 9.78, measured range 8.82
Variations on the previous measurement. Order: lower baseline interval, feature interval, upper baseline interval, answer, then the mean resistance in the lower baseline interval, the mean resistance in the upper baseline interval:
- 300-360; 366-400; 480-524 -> 4.1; 9.47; 9.8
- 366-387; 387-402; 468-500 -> 3.4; 9.23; 9.83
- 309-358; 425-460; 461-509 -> 1.2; 9.35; 9.8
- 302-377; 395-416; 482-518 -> 2.3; 9.6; 9.79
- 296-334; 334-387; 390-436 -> -0.5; 9.66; 8.75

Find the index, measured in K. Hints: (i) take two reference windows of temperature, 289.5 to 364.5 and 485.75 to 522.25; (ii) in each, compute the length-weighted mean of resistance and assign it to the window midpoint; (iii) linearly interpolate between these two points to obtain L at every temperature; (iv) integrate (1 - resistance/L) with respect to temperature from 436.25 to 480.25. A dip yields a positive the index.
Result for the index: 0.6 K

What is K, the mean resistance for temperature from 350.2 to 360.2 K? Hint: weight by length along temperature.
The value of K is 9.15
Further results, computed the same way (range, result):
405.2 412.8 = 9.32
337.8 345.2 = 9.3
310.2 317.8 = 9.69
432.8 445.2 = 9.35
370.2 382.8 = 9.2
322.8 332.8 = 9.44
